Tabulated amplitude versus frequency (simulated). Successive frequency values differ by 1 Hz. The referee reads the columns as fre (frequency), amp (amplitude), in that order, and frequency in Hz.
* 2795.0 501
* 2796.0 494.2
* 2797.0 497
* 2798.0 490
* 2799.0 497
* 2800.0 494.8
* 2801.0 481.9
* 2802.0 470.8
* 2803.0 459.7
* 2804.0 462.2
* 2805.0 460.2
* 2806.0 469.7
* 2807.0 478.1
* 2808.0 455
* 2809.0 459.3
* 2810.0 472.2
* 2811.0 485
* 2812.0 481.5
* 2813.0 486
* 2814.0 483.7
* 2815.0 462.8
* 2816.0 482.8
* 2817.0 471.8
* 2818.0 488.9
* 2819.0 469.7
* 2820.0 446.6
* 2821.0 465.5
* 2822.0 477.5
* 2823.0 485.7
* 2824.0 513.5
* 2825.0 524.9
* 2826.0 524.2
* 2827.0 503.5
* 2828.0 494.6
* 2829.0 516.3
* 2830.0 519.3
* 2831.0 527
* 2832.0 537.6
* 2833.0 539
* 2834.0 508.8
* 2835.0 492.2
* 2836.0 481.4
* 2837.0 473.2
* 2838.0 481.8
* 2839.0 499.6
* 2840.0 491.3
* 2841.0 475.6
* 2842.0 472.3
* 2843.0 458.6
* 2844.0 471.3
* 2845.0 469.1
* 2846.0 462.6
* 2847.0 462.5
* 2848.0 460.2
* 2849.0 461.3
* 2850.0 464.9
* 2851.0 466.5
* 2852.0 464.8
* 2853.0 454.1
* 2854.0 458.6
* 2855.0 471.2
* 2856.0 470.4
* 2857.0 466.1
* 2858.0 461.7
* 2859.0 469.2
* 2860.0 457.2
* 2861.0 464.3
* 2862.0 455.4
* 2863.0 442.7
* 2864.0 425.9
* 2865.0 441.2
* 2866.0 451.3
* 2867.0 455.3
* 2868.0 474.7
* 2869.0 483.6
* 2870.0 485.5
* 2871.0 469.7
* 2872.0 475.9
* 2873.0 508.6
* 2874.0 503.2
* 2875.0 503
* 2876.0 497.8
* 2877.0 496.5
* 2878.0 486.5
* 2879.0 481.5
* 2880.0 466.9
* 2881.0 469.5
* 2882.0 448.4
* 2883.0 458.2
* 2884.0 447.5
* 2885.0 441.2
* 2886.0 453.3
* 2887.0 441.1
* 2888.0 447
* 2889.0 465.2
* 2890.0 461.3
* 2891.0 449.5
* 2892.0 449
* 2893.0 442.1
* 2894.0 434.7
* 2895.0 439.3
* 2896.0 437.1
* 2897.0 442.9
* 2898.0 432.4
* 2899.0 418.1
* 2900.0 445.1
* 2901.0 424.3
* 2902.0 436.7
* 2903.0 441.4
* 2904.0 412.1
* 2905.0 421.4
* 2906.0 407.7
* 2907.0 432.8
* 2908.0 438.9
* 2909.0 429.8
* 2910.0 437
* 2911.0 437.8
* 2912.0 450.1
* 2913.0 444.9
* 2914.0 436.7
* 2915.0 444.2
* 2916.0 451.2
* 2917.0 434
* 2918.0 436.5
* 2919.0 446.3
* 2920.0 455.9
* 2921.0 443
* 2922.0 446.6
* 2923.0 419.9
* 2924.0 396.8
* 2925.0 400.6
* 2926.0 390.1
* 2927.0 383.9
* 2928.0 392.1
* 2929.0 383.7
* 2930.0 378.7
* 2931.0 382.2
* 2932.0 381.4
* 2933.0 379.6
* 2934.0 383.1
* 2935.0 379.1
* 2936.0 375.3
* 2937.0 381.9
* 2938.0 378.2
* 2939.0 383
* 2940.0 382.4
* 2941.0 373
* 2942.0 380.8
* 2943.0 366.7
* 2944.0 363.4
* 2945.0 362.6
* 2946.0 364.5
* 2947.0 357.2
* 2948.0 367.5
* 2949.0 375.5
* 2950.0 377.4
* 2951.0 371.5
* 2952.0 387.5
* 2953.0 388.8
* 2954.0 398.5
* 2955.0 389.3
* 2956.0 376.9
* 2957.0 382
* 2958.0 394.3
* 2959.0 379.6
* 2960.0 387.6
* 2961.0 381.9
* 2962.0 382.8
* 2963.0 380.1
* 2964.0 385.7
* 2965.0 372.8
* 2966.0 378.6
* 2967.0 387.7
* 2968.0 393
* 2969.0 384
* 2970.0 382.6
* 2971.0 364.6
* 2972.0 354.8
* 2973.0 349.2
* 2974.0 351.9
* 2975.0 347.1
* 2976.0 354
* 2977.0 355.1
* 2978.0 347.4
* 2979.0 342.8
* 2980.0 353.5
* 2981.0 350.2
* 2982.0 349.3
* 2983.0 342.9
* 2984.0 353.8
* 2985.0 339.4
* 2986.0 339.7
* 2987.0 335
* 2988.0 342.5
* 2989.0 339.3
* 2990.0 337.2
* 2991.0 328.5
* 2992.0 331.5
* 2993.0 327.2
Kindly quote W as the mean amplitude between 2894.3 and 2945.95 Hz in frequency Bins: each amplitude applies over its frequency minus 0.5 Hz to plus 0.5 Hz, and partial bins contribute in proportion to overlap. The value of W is 412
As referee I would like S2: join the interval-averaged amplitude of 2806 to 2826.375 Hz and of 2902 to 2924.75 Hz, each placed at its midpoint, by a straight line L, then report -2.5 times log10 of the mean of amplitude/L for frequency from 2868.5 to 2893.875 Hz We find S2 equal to -0.05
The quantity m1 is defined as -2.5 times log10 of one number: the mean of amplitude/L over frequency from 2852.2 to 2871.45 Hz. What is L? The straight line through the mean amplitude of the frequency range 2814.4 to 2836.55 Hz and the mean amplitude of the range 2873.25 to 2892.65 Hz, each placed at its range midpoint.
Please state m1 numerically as 0.04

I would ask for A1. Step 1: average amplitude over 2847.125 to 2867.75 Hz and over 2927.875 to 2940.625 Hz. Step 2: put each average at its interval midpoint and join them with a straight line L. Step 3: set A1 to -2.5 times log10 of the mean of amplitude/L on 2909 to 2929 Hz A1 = -0.08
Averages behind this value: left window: 458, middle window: 428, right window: 381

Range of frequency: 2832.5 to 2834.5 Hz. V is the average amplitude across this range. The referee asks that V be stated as 524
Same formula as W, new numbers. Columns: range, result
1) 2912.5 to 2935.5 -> 413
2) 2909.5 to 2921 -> 443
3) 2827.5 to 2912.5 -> 464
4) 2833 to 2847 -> 481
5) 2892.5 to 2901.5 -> 435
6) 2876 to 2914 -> 446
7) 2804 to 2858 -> 481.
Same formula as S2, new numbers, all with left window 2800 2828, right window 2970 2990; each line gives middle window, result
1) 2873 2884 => -0.125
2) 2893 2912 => -0.059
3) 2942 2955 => -0.003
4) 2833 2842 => -0.067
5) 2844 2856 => -0.031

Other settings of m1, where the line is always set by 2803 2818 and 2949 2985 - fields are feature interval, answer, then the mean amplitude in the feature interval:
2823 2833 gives -0.13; 517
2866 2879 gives -0.13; 485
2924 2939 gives 0.03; 384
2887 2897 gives -0.07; 447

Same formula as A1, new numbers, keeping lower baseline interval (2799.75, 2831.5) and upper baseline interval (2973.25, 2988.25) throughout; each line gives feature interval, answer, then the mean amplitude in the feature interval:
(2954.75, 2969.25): -0.06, 384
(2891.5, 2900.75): -0.05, 437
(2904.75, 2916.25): -0.08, 436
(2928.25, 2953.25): 0.01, 376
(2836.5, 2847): -0.03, 475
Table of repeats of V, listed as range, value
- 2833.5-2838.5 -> 487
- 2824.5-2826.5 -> 525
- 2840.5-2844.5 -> 469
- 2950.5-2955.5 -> 387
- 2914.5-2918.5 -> 441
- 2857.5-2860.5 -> 463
